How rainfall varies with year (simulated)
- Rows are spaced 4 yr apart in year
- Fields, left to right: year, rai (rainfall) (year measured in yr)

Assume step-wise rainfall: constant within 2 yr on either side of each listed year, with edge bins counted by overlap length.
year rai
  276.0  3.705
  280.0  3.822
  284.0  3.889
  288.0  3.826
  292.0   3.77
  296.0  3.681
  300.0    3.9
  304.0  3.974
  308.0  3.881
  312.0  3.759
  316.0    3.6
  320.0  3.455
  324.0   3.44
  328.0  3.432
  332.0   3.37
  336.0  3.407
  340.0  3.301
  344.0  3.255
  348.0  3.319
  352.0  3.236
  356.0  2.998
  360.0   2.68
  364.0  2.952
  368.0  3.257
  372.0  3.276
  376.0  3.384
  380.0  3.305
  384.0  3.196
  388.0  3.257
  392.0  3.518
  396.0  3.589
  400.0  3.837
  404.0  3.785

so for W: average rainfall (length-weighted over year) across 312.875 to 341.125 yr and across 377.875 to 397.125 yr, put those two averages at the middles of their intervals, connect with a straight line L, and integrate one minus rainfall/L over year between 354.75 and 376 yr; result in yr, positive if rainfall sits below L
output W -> 2.04 yr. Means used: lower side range 3.45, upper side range 3.36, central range 3.07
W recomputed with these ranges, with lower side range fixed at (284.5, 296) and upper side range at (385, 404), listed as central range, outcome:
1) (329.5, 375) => 5.7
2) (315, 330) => 1.0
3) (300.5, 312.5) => -0.4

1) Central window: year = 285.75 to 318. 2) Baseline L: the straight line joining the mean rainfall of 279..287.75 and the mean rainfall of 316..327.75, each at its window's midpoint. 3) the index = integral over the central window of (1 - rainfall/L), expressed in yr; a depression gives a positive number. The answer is -1.2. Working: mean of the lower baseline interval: 3.85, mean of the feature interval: 3.8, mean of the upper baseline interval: 3.47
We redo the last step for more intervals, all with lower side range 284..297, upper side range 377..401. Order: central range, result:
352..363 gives 1.9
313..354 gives 2.7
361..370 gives 1.2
